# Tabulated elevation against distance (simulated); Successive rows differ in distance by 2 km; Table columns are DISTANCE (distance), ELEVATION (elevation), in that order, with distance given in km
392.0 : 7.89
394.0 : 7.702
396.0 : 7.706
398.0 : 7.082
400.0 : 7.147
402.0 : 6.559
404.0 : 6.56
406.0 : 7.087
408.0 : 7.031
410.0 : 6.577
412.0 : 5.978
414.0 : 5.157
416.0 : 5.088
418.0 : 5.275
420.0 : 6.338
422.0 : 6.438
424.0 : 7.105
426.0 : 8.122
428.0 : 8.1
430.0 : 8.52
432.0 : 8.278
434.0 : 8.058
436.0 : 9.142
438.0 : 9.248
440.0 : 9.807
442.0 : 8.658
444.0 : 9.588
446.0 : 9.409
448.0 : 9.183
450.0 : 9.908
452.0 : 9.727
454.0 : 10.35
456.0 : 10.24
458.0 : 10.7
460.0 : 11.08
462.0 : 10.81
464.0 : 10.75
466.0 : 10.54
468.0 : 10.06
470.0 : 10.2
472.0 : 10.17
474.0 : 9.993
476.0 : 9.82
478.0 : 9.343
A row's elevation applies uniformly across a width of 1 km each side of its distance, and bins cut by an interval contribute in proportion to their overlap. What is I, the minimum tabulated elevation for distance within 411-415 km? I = 5.157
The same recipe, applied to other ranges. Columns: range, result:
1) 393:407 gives 6.559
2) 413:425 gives 5.088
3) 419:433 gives 6.338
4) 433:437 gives 8.058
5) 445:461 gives 9.183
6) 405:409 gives 7.031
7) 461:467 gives 10.54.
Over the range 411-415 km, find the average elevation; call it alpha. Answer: 5.57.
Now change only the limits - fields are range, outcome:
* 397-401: 7.11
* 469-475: 10.1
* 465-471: 10.3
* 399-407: 6.84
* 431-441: 8.91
